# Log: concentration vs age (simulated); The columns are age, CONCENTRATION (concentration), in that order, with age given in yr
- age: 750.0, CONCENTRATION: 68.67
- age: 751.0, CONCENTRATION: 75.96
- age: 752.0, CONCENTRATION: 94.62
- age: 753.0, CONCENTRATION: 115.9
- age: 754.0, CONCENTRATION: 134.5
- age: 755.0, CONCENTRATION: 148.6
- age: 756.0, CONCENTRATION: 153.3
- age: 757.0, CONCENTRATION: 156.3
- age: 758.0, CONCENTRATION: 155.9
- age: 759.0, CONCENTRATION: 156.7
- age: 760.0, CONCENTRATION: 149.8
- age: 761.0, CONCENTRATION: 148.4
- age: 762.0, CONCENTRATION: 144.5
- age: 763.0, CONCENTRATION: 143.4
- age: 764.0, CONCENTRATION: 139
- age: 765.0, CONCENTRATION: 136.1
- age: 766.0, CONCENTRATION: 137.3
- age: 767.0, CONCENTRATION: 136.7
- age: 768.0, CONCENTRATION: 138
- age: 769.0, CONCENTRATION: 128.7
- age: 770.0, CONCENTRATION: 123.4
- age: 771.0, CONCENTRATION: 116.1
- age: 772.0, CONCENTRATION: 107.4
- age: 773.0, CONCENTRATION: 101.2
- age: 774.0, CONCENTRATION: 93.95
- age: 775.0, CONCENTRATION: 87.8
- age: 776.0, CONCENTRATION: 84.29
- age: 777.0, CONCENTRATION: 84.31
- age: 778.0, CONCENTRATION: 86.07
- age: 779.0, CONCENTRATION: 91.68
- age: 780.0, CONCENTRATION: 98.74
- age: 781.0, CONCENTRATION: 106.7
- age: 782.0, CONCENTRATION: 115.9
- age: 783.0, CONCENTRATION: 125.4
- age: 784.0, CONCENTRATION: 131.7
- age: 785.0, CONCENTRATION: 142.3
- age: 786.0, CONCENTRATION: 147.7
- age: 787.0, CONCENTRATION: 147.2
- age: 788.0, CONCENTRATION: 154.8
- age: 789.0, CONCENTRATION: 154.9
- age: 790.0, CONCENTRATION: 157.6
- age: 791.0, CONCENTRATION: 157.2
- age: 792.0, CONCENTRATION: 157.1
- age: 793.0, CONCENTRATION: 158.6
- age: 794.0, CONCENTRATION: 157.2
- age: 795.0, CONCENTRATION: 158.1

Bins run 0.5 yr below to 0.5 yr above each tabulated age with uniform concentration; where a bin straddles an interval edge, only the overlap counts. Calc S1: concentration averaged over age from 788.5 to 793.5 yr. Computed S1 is 157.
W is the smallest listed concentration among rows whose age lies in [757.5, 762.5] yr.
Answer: 144.5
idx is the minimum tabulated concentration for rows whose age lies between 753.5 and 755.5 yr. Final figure 134.5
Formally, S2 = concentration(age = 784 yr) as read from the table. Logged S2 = 131.7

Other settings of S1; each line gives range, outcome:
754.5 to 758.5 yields 154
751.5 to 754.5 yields 115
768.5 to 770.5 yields 126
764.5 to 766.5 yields 137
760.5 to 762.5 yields 146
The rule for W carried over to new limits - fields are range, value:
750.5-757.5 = 75.96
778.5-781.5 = 91.68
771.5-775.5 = 87.8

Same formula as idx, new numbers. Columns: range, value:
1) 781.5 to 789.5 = 115.9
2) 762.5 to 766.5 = 136.1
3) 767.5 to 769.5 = 128.7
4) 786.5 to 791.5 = 147.2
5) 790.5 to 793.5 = 157.1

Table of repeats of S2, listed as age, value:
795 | 158.1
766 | 137.3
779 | 91.68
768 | 138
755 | 148.6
